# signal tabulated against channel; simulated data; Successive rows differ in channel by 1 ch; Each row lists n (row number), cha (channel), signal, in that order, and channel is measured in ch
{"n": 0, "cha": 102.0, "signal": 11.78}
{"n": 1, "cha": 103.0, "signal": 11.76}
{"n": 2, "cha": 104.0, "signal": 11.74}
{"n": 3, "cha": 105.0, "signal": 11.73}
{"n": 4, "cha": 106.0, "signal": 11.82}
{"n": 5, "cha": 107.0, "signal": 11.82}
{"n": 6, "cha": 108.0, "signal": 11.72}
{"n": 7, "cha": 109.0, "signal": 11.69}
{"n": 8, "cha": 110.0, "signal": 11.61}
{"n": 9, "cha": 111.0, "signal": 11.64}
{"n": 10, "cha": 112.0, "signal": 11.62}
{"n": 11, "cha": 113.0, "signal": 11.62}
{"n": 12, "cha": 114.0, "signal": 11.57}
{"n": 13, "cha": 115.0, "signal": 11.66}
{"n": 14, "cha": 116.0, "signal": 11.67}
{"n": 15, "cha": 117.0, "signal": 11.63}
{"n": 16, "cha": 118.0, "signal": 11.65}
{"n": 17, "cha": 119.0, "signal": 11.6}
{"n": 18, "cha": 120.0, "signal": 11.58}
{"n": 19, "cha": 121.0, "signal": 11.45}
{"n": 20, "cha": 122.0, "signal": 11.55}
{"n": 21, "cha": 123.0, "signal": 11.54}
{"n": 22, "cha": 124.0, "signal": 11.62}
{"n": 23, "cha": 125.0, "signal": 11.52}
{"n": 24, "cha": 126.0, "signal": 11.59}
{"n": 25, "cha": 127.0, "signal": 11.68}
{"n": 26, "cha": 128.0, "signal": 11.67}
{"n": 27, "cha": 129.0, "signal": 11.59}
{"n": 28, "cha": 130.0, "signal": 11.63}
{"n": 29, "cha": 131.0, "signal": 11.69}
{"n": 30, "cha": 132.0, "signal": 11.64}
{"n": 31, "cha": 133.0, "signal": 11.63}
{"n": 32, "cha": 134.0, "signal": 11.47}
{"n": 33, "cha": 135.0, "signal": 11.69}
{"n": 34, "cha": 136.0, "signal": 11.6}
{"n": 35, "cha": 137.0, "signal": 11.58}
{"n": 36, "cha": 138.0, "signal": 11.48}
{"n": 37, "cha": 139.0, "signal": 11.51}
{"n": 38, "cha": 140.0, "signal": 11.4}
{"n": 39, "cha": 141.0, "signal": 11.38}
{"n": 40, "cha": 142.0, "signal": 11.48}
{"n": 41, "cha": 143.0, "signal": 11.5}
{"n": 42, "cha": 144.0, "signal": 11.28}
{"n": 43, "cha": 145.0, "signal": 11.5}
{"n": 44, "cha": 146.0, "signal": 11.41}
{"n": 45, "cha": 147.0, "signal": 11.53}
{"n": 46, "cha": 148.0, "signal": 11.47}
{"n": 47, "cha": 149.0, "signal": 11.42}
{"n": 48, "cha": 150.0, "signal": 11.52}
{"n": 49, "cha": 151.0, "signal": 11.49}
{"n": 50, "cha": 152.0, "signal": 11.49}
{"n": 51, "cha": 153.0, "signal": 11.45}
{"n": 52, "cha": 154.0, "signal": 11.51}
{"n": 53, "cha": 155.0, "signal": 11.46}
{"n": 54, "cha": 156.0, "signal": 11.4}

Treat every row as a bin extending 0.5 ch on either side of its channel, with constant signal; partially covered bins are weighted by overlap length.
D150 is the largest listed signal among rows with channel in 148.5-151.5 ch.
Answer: 11.52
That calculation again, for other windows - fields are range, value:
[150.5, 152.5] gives 11.49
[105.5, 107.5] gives 11.82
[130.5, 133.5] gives 11.69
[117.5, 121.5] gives 11.65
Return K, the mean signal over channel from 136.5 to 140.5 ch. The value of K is 11.5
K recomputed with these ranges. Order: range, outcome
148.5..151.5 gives 11.5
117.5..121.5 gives 11.6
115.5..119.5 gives 11.6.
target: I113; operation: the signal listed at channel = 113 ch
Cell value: 11.62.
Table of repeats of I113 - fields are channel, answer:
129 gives 11.59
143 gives 11.5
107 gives 11.82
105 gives 11.73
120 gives 11.58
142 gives 11.48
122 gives 11.55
